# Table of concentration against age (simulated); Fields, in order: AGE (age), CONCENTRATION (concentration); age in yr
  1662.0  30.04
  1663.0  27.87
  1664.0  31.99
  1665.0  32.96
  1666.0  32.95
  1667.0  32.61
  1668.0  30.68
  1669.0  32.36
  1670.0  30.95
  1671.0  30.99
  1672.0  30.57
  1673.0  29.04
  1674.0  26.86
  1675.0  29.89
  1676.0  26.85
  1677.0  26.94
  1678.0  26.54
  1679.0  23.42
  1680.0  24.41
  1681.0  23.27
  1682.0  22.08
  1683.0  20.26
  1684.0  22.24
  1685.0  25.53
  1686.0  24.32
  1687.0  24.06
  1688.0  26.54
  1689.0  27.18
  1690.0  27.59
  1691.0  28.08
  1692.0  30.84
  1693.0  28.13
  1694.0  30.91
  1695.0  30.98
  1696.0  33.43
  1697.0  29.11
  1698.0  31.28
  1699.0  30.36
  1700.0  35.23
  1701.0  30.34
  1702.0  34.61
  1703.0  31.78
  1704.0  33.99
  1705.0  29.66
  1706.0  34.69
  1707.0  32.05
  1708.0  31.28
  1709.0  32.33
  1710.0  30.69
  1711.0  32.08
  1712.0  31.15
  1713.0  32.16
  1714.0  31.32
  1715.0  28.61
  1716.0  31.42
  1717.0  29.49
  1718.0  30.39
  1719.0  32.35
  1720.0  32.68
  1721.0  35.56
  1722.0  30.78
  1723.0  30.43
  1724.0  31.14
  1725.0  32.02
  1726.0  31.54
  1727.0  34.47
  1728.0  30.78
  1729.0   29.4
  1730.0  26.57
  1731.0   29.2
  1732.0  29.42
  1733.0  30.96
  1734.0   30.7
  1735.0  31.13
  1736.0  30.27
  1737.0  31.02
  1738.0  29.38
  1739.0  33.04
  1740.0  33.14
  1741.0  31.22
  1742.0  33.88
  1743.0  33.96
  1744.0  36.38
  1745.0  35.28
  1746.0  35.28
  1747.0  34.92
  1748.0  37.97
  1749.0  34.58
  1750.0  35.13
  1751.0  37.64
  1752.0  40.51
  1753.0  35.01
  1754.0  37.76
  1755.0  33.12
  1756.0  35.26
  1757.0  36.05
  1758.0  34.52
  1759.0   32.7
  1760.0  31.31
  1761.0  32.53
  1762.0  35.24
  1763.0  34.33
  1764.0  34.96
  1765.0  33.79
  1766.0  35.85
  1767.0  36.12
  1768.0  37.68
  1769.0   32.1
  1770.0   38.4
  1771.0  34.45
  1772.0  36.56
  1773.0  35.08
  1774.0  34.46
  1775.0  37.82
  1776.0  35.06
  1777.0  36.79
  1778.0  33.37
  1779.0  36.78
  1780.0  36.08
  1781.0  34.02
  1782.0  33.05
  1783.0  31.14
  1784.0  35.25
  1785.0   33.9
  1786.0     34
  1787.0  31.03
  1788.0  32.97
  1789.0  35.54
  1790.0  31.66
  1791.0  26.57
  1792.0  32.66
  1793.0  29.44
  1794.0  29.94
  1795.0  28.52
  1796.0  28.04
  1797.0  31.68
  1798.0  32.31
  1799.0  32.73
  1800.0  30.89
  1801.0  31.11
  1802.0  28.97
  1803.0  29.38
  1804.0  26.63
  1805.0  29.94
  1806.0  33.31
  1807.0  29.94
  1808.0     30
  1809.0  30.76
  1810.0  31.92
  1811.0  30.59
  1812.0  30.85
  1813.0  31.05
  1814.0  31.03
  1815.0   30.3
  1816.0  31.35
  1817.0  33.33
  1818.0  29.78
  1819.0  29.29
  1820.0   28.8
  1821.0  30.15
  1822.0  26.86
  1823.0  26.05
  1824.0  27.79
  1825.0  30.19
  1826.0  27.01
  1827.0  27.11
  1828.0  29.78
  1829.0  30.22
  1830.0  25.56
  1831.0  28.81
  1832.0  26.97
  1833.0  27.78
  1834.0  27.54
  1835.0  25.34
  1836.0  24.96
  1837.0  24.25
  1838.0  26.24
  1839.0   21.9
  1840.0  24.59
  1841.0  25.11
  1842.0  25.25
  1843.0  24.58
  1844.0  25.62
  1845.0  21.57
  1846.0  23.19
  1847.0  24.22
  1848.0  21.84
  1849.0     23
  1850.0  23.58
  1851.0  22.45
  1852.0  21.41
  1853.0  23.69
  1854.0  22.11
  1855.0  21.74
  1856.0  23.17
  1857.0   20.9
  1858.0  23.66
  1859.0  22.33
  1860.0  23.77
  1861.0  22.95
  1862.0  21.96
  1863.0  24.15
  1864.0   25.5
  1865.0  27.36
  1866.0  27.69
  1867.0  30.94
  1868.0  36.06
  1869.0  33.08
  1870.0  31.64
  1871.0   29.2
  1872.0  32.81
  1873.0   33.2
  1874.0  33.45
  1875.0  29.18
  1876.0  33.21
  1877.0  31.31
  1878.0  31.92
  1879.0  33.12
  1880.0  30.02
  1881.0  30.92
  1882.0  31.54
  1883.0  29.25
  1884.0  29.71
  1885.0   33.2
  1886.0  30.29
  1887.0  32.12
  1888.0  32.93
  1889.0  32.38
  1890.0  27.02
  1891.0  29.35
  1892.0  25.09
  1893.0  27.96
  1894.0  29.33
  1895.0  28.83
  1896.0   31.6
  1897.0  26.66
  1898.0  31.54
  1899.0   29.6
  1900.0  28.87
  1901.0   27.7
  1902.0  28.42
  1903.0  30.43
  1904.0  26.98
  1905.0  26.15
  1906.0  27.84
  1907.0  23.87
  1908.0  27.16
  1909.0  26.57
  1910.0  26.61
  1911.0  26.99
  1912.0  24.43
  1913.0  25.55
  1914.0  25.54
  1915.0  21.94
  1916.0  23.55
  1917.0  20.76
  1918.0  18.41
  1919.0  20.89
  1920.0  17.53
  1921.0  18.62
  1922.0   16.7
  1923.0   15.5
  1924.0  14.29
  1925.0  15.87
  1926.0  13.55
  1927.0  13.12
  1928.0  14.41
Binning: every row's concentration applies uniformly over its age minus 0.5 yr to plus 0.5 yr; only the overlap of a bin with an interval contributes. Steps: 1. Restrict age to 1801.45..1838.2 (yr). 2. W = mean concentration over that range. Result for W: 28.9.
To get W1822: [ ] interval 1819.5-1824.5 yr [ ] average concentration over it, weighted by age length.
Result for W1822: 27.9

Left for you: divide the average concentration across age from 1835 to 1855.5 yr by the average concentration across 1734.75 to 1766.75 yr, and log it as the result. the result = 0.7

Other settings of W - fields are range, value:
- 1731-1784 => 34.3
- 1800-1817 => 30.5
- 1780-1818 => 31.3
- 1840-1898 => 27.6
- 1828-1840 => 26.4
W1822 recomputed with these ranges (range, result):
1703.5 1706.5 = 32.8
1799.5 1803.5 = 30.1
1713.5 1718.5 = 30.2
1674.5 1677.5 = 27.9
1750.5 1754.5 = 37.7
